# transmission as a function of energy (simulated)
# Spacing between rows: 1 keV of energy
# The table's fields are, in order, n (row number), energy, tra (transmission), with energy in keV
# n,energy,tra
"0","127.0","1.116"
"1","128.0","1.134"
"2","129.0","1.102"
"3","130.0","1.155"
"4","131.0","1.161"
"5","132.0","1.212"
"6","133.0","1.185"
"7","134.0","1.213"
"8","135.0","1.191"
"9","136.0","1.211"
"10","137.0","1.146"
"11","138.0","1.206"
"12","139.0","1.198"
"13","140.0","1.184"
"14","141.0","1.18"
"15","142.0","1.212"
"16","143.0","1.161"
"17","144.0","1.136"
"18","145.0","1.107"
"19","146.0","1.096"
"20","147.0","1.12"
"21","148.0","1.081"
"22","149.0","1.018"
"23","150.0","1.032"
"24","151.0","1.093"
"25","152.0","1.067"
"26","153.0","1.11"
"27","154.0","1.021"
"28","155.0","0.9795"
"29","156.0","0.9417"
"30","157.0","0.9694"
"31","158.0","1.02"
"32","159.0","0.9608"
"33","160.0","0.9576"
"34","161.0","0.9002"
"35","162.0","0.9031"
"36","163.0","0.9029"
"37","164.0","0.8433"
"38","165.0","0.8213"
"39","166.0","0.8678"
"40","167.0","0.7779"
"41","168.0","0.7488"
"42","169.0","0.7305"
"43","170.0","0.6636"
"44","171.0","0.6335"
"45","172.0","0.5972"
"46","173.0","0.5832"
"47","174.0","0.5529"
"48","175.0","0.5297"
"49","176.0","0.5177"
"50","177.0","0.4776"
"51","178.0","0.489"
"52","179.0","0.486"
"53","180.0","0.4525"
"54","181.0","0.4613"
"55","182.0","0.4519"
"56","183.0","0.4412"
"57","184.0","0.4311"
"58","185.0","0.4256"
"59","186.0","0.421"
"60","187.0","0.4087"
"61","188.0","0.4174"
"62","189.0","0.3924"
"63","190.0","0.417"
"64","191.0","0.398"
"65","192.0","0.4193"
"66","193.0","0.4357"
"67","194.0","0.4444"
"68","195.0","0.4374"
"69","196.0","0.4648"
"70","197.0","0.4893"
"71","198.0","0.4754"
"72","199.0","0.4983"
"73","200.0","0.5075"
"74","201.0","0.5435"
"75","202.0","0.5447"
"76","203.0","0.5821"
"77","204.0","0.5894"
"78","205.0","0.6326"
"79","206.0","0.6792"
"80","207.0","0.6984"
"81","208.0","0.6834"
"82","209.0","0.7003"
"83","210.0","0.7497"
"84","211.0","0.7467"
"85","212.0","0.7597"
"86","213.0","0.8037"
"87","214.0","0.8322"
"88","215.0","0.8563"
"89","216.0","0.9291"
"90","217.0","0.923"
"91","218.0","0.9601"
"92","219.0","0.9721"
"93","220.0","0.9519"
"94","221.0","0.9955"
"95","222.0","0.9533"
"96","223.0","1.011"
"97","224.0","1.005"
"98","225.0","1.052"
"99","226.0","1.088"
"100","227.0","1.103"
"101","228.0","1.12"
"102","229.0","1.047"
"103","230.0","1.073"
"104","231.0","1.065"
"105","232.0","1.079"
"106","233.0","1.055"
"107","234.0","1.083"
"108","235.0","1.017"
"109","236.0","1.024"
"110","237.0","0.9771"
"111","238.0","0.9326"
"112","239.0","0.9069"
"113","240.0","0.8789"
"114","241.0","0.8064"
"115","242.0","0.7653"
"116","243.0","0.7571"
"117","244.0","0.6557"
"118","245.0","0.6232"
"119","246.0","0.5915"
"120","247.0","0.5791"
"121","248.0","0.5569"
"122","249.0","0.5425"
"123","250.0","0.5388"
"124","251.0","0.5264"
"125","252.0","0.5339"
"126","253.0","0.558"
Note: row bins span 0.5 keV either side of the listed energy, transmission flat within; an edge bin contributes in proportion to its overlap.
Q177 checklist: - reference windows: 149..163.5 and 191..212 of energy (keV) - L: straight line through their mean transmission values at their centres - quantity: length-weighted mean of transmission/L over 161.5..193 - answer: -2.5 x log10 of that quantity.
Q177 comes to 0.383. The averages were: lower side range 0.991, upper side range 0.567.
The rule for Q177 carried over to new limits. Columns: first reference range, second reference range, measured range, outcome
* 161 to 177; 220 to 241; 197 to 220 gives 0.27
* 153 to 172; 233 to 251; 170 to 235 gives 0.18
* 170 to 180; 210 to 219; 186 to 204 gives 0.45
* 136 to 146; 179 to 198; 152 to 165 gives -0.07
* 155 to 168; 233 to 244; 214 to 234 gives -0.12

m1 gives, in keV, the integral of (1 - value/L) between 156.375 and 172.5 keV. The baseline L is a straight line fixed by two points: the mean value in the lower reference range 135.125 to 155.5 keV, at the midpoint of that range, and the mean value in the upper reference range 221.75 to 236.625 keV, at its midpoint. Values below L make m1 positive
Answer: 3.98 keV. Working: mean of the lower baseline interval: 1.12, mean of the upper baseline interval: 1.05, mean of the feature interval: 0.832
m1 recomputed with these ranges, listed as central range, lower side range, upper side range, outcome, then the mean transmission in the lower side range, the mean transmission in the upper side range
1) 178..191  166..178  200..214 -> 4.2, 0.624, 0.67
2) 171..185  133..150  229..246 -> 7.4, 1.15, 0.913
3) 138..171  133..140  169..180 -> -3.9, 1.19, 0.557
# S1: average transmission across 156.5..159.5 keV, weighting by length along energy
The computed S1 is 0.983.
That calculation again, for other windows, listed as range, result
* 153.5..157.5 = 0.978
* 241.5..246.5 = 0.679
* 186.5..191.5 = 0.407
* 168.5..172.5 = 0.656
